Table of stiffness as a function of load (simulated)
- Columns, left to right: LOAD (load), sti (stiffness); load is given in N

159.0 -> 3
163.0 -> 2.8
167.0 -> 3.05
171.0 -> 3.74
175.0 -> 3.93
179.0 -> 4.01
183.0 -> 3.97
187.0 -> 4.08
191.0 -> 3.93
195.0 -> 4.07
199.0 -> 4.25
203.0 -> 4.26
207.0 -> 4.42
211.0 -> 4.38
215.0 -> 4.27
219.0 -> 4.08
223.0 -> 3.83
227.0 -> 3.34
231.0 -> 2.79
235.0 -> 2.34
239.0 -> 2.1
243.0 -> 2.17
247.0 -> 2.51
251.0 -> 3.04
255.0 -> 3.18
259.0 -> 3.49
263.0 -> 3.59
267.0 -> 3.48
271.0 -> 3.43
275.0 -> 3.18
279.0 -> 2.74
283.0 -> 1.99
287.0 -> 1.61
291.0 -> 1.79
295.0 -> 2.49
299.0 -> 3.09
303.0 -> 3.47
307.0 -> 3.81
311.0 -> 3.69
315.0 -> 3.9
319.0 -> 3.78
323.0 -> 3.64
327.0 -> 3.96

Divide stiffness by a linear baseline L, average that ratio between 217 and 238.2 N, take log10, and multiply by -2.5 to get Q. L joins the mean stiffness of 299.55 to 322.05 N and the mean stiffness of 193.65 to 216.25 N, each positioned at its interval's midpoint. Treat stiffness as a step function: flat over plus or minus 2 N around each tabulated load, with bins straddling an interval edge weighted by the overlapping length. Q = 0.28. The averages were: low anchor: 4.28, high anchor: 3.68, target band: 3.21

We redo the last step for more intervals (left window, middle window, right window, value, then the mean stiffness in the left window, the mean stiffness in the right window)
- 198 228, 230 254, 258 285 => 0.40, 4.12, 3.12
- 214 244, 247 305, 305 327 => 0.20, 3.11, 3.78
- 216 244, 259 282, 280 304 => -0.24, 3.02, 2.38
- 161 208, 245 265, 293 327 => 0.16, 3.86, 3.51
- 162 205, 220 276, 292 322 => 0.19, 3.85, 3.41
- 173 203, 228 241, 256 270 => 0.44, 4.05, 3.49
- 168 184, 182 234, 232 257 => -0.21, 3.86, 2.57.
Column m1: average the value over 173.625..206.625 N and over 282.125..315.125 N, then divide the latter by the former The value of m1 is 0.7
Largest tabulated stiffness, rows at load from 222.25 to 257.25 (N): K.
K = 3.83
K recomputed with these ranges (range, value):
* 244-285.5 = 3.59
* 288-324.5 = 3.9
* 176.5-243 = 4.42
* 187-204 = 4.26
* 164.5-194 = 4.08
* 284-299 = 3.09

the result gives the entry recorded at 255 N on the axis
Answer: 3.18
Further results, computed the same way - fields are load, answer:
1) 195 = 4.07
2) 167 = 3.05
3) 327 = 3.96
